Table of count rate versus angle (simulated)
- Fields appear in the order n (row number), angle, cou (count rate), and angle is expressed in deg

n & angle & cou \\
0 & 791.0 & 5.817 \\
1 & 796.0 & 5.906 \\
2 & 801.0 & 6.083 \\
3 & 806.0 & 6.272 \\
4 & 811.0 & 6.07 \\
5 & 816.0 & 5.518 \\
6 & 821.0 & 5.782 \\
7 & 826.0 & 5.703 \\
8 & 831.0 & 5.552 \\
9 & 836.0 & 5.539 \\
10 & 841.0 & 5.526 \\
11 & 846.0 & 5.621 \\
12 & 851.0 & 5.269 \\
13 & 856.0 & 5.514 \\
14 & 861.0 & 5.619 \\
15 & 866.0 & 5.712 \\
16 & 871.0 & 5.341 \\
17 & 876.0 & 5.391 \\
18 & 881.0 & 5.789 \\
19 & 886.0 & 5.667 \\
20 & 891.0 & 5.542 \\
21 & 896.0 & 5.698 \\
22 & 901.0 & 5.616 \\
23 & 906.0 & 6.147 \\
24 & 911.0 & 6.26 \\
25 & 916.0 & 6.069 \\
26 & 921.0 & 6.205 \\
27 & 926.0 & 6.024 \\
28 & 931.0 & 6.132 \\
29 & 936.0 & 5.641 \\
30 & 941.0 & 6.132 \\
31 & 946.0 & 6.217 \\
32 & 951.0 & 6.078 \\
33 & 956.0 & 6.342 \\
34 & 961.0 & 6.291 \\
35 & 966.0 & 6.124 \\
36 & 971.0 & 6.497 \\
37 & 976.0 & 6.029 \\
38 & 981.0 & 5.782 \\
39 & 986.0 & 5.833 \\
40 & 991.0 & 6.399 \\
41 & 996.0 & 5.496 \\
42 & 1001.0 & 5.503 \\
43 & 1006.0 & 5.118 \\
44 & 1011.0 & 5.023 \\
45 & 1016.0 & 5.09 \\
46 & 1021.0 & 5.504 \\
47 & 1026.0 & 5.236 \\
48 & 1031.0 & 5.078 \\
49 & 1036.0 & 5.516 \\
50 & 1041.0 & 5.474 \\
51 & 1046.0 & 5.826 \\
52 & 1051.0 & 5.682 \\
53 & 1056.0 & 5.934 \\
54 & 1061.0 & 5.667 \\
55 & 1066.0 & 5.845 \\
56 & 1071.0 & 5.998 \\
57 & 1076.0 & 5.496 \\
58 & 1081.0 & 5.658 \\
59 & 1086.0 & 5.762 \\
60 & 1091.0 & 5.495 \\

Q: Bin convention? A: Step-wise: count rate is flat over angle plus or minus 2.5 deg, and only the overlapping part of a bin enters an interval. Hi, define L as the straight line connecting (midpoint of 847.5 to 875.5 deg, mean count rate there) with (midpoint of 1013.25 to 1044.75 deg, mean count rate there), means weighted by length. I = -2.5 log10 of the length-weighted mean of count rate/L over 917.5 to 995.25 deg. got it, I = -0.13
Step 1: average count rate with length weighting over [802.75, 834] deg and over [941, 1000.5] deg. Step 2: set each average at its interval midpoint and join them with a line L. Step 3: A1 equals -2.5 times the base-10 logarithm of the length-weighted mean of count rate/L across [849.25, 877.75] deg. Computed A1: 0.08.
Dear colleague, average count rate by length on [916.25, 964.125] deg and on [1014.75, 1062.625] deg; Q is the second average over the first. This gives 0.9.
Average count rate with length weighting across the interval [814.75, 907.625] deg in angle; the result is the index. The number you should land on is 5.6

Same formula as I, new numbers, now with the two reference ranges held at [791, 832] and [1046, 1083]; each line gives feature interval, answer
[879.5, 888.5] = 0.02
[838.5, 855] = 0.07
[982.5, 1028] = 0.06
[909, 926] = -0.06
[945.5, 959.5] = -0.07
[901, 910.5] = -0.04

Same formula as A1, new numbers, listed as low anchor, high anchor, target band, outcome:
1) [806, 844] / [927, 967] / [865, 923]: 0.029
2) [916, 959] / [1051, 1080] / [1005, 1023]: 0.142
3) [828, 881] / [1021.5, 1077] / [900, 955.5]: -0.096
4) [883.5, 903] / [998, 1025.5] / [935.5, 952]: -0.111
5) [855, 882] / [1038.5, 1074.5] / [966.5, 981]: -0.090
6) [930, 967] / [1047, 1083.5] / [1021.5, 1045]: 0.093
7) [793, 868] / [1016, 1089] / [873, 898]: 0.014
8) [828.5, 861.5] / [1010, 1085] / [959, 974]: -0.140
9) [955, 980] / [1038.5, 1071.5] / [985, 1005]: 0.060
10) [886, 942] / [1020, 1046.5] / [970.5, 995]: -0.076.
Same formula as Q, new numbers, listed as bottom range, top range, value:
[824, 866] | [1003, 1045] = 0.95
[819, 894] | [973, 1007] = 1.04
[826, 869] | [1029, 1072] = 1.02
